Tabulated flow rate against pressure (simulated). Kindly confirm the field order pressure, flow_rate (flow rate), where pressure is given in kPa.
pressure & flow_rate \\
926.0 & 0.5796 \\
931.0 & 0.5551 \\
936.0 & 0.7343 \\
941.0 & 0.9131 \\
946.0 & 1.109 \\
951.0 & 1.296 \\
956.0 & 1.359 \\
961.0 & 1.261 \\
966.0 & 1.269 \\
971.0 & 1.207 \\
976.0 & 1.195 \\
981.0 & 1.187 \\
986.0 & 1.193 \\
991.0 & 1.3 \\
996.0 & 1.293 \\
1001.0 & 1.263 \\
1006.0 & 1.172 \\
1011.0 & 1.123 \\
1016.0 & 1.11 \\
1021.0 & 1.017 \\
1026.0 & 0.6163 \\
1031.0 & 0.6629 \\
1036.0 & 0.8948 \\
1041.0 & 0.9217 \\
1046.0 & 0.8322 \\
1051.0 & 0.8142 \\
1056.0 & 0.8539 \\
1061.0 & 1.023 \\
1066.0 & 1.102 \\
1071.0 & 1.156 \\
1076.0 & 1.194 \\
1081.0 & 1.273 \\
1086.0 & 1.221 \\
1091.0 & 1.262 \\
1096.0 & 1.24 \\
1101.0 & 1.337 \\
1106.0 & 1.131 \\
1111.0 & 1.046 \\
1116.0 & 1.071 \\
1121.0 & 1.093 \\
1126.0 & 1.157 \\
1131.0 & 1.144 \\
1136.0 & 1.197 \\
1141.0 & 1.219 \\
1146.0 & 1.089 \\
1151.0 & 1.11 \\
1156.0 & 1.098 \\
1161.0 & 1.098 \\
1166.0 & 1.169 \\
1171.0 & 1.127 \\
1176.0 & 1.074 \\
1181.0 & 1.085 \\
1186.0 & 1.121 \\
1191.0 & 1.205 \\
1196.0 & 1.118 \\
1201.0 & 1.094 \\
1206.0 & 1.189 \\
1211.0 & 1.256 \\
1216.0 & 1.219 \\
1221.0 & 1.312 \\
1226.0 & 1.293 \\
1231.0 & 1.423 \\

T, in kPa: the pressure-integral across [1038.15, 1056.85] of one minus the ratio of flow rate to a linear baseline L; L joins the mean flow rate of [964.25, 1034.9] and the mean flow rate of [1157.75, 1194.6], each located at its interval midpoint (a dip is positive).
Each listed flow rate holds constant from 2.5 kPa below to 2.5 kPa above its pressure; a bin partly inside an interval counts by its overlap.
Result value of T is 4.3 kPa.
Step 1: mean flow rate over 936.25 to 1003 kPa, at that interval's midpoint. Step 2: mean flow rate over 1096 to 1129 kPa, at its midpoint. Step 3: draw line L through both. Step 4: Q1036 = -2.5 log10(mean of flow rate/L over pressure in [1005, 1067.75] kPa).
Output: 0.26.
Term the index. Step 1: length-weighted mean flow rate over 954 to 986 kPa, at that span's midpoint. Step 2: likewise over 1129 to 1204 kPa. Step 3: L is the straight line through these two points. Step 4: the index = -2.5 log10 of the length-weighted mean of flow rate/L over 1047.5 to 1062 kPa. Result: 0.33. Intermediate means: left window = 1.24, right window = 1.13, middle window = 0.88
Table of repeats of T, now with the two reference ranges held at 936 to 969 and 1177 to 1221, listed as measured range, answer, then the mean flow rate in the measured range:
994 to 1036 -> 5.2 kPa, 1.02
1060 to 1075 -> 0.7 kPa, 1.11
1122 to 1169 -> 1.0 kPa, 1.14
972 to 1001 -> -1.7 kPa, 1.23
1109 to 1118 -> 0.8 kPa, 1.06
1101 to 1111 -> 0.0 kPa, 1.16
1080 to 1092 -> -0.8 kPa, 1.25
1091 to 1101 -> -0.9 kPa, 1.27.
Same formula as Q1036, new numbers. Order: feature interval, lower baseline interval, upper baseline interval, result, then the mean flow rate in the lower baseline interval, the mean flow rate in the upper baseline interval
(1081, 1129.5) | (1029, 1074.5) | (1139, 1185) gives -0.16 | 0.927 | 1.12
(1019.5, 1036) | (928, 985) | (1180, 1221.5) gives 0.41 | 1.1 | 1.17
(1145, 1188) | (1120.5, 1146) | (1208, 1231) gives 0.09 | 1.16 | 1.28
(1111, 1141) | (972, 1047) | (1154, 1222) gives -0.01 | 1.06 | 1.15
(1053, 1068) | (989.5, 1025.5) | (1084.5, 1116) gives 0.19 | 1.15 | 1.19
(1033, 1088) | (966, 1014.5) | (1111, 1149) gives 0.15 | 1.22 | 1.13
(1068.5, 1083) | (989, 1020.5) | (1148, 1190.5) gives -0.04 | 1.2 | 1.11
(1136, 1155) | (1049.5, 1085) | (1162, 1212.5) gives -0.03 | 1.07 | 1.14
